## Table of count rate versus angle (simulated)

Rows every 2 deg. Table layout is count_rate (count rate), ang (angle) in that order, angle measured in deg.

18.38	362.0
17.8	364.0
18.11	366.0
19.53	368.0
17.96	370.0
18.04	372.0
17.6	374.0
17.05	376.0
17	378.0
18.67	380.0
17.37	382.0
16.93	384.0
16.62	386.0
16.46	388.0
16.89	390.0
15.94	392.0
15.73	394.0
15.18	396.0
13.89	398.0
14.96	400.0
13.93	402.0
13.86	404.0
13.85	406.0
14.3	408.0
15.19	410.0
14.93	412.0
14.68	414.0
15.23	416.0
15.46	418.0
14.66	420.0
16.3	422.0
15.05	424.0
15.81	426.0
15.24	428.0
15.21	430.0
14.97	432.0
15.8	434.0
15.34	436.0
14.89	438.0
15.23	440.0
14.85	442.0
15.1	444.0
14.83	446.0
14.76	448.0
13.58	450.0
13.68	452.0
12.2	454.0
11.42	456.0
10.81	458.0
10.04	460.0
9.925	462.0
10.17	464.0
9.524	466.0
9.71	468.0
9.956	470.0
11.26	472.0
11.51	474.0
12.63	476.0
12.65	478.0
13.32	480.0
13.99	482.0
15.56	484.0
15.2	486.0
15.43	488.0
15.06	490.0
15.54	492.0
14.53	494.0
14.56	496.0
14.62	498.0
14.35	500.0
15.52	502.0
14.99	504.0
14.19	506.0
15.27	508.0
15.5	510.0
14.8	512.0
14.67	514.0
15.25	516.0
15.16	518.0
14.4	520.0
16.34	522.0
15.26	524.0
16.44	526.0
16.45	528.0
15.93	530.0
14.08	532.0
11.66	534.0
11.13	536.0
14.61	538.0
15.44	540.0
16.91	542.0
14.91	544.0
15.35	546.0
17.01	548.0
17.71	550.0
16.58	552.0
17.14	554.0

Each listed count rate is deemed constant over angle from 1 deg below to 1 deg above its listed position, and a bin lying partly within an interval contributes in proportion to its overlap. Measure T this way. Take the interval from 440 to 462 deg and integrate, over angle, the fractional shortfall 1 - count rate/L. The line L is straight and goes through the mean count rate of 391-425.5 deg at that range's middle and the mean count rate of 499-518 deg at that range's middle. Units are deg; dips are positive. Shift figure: 2.7 deg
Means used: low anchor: 14.9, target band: 13.1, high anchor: 15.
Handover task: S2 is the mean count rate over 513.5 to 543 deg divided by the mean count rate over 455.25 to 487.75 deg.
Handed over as 1.26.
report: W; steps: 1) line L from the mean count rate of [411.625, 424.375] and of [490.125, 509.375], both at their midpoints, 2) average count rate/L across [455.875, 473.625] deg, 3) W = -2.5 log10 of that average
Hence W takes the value 0.409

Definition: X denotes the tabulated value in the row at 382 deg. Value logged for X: 17.37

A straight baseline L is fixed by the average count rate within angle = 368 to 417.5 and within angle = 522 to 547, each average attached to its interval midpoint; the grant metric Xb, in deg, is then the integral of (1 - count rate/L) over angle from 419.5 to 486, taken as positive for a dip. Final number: 9.4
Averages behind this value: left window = 16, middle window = 13.4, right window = 14.9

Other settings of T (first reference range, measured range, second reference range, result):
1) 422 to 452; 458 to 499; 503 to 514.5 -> 6.17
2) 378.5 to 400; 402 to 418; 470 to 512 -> 1.30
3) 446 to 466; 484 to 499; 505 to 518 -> -1.29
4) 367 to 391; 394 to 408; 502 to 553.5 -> 2.27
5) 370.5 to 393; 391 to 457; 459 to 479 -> -3.70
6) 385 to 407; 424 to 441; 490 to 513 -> -0.22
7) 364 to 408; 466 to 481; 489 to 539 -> 3.80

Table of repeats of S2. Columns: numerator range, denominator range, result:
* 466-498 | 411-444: 0.87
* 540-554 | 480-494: 1.10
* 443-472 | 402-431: 0.79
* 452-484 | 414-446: 0.75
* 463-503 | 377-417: 0.85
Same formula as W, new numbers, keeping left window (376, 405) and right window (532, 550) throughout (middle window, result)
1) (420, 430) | 0.02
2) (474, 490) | 0.09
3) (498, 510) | 0.01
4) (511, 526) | -0.02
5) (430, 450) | 0.04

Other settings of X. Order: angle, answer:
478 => 12.65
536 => 11.13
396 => 15.18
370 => 17.96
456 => 11.42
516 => 15.25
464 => 10.17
